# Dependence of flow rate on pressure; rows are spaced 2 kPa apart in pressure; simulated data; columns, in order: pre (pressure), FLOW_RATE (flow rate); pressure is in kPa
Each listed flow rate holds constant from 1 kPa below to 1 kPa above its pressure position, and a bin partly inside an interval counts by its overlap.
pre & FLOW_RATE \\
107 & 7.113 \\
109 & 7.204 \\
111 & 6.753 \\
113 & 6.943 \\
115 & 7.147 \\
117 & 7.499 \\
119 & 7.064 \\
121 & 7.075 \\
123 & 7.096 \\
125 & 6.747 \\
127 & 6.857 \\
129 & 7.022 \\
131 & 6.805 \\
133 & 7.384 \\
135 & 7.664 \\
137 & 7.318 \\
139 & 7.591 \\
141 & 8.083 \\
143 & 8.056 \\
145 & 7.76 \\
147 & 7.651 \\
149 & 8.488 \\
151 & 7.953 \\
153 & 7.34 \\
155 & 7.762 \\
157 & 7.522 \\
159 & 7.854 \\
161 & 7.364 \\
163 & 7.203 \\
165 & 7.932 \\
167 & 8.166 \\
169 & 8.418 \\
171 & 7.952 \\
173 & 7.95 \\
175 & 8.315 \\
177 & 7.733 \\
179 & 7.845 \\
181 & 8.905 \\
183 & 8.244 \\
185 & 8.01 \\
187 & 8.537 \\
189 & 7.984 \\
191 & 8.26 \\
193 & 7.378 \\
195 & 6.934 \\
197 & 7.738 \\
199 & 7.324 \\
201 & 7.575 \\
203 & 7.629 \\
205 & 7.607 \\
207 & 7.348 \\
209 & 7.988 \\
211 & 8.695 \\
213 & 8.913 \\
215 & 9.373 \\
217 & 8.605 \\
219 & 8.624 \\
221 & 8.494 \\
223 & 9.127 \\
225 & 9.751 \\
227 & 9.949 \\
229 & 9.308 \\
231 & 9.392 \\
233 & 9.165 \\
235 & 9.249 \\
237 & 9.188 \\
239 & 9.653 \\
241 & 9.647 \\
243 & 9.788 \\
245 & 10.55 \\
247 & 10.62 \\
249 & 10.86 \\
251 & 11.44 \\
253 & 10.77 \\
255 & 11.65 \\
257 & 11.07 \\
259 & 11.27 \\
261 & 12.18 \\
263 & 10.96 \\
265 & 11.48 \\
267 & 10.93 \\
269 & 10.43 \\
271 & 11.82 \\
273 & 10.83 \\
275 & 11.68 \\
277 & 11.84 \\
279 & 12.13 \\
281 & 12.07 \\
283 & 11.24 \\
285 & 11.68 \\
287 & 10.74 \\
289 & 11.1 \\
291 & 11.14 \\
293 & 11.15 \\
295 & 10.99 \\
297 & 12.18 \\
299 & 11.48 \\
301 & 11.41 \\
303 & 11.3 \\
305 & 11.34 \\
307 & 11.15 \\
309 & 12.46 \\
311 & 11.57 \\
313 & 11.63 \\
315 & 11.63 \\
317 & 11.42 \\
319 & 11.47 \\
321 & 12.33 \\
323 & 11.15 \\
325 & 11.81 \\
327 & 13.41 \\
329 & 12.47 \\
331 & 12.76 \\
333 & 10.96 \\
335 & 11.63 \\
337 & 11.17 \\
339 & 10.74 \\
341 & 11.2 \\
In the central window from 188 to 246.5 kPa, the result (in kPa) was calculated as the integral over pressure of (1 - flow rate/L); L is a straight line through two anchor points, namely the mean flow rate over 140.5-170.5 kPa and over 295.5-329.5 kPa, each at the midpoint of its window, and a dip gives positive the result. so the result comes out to 4.47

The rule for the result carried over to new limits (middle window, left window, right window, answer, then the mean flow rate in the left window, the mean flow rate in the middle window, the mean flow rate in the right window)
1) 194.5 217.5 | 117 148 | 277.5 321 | 3.02 kPa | 7.35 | 7.99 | 11.5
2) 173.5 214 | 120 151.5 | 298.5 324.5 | 3.96 kPa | 7.46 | 7.95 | 11.6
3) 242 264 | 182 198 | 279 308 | -2.19 kPa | 7.89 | 11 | 11.4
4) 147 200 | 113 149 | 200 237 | 0.87 kPa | 7.36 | 7.88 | 8.72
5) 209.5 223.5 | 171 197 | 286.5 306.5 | 0.24 kPa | 8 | 8.79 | 11.3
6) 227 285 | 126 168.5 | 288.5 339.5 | -2.91 kPa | 7.62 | 10.8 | 11.6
